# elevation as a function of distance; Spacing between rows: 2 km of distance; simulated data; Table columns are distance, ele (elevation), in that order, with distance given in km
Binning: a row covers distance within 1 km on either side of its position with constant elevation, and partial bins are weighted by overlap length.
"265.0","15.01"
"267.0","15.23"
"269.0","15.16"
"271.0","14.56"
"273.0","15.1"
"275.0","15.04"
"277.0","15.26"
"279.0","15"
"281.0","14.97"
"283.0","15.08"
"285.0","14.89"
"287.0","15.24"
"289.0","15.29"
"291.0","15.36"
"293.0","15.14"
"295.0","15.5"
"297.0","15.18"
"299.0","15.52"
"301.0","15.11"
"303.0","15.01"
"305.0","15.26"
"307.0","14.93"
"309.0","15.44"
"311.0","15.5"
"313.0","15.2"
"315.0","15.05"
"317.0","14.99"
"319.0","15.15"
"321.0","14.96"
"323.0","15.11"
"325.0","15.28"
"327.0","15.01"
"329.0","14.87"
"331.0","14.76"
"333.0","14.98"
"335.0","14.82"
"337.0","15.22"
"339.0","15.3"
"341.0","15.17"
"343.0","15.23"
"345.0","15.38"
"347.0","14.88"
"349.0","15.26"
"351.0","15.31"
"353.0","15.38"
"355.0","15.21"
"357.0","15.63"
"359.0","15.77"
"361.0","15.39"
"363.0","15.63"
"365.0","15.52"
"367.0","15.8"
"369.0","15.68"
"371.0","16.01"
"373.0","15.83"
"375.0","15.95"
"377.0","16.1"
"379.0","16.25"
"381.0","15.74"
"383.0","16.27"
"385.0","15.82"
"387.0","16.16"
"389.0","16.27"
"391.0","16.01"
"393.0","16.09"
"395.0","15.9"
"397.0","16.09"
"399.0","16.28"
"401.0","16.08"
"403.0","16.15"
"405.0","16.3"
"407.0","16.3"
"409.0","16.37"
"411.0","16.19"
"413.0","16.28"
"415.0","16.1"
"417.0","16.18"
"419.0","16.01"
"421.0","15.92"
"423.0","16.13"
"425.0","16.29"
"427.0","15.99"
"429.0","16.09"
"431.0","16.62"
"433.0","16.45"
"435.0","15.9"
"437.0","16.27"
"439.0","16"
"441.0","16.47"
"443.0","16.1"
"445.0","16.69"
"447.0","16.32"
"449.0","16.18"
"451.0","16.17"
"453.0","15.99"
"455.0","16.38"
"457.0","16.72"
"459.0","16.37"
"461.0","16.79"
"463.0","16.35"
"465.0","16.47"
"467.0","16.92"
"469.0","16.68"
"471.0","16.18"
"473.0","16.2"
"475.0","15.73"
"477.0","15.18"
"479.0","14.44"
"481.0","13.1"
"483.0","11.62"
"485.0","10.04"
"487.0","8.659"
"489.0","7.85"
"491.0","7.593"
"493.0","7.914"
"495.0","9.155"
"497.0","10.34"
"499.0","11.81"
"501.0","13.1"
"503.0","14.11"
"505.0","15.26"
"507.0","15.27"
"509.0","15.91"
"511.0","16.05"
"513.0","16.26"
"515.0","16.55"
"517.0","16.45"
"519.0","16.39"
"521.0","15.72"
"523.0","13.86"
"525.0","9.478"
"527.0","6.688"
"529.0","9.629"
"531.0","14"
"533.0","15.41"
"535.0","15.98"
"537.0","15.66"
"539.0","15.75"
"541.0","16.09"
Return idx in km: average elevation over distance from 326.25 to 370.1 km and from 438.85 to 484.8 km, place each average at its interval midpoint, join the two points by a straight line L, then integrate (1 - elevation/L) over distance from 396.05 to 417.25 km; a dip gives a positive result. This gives -0.9 km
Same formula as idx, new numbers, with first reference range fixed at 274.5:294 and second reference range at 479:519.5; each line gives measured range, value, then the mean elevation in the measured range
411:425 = -2.6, 16.1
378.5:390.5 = -1.8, 16.1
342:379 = -3.4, 15.6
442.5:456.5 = -3.2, 16.3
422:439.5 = -3.6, 16.2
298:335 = -0.9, 15.1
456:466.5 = -2.8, 16.6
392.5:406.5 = -2.4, 16.1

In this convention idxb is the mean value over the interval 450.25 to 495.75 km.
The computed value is 13.9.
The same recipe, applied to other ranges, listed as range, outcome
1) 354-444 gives 16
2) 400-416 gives 16.2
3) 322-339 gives 15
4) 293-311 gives 15.3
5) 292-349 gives 15.1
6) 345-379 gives 15.6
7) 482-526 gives 12.7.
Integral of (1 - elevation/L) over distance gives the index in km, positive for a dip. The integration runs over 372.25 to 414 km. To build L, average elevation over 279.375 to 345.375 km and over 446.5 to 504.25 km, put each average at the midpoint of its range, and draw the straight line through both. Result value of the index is -4.7 km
